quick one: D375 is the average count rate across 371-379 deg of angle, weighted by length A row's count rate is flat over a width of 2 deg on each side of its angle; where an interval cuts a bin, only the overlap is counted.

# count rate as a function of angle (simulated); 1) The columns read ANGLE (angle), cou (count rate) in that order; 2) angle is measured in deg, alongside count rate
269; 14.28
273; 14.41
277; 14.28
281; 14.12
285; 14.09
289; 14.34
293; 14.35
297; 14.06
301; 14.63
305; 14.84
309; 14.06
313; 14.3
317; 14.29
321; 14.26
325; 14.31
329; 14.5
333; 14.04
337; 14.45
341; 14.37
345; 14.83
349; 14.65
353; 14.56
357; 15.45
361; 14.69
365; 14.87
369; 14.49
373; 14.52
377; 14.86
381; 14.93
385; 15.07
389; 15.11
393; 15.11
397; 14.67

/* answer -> 14.7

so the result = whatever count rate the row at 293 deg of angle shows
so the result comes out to 14.35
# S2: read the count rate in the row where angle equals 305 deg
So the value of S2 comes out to 14.84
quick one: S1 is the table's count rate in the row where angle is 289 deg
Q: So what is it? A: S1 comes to 14.34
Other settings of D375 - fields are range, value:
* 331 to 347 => 14.4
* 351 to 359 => 15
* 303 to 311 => 14.4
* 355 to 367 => 15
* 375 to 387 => 15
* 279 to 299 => 14.2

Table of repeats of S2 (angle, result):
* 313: 14.3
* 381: 14.93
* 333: 14.04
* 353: 14.56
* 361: 14.69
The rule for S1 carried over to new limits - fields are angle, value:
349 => 14.65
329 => 14.5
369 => 14.49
